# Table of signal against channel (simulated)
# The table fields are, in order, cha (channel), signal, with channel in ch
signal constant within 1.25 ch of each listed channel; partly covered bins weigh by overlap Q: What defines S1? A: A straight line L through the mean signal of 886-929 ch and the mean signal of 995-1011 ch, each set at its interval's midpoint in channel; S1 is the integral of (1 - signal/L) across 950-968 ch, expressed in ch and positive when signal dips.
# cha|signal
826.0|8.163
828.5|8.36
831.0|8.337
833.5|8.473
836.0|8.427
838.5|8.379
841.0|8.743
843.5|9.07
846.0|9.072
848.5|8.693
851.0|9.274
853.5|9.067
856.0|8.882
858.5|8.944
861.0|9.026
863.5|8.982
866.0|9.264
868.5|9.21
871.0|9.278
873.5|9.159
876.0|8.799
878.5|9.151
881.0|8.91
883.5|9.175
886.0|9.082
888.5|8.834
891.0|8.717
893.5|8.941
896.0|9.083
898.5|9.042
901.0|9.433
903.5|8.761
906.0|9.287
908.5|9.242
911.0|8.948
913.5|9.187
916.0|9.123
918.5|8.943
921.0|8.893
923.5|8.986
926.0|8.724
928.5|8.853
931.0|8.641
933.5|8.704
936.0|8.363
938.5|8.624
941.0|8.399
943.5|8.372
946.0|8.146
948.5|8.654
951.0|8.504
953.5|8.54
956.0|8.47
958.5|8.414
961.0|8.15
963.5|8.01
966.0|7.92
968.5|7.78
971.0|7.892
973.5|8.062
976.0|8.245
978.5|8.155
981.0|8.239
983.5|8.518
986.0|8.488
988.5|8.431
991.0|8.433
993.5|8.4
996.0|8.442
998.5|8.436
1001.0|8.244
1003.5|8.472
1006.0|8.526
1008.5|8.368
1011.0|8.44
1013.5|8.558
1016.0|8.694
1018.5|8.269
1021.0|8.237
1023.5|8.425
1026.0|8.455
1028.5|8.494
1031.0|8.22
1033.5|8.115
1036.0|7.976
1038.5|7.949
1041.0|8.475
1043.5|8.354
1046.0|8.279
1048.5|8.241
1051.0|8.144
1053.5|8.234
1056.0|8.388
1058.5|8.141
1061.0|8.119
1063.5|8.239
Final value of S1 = 0.9 ch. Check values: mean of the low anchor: 9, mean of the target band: 8.26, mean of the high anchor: 8.42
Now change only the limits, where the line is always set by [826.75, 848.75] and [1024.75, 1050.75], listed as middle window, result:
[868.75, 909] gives -2.57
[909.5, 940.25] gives -1.38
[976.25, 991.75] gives -0.04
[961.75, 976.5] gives 0.70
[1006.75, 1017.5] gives -0.28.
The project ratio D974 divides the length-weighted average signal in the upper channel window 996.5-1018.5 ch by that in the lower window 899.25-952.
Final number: 1.0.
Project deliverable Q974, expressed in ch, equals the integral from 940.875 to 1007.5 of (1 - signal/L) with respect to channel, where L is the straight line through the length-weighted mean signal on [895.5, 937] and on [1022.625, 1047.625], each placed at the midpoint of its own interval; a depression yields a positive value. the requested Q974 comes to 2.4 ch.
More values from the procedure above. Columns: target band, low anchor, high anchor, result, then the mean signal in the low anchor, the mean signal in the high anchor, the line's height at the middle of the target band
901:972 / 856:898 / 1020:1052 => 1.12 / 9.03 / 8.26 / 8.74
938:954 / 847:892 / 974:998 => 0.26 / 9.03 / 8.36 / 8.59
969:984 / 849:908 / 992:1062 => 0.74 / 9.05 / 8.33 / 8.57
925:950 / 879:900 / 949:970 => -0.22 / 8.98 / 8.23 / 8.47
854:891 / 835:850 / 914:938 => -1.14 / 8.74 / 8.81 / 8.77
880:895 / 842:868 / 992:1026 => -0.07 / 9.03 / 8.43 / 8.9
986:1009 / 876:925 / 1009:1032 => 0.31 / 9.03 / 8.42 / 8.54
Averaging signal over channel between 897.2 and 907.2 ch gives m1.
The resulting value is 9.13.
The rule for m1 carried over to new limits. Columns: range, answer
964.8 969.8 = 7.85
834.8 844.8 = 8.66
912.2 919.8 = 9.08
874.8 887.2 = 9.02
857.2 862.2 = 8.98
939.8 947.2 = 8.31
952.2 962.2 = 8.4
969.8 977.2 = 8.07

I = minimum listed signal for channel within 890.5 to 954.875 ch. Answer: 8.146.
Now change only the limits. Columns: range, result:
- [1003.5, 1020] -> 8.269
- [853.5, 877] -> 8.799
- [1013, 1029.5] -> 8.237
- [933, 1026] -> 7.78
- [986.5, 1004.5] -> 8.244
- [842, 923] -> 8.693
